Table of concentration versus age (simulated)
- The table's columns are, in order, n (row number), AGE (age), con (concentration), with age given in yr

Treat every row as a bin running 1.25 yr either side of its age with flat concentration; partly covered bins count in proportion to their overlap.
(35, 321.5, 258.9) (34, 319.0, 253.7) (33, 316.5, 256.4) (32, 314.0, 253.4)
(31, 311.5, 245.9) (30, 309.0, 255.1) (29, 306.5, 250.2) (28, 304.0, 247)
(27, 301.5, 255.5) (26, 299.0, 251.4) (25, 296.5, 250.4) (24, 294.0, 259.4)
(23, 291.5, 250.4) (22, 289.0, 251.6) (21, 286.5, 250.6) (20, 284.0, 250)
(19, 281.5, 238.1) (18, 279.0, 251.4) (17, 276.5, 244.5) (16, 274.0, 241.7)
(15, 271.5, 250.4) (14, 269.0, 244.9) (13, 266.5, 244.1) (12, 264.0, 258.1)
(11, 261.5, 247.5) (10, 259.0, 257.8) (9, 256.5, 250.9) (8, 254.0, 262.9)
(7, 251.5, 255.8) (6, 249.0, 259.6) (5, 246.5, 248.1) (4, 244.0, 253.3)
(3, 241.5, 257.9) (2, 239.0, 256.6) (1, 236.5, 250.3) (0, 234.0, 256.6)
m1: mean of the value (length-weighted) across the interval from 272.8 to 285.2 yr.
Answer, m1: 245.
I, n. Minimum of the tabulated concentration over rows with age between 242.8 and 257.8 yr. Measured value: 248.1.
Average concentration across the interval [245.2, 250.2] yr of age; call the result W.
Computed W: 254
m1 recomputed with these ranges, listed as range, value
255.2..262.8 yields 252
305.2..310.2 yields 253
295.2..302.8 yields 252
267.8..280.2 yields 247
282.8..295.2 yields 252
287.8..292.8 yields 251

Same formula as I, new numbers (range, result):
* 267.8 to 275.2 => 241.7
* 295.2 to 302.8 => 250.4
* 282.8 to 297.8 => 250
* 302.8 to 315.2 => 245.9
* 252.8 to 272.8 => 244.1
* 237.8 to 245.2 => 253.3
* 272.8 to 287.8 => 238.1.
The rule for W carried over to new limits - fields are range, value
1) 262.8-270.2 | 249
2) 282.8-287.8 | 250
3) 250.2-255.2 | 259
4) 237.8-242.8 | 257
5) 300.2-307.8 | 251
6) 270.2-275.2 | 246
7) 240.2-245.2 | 256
